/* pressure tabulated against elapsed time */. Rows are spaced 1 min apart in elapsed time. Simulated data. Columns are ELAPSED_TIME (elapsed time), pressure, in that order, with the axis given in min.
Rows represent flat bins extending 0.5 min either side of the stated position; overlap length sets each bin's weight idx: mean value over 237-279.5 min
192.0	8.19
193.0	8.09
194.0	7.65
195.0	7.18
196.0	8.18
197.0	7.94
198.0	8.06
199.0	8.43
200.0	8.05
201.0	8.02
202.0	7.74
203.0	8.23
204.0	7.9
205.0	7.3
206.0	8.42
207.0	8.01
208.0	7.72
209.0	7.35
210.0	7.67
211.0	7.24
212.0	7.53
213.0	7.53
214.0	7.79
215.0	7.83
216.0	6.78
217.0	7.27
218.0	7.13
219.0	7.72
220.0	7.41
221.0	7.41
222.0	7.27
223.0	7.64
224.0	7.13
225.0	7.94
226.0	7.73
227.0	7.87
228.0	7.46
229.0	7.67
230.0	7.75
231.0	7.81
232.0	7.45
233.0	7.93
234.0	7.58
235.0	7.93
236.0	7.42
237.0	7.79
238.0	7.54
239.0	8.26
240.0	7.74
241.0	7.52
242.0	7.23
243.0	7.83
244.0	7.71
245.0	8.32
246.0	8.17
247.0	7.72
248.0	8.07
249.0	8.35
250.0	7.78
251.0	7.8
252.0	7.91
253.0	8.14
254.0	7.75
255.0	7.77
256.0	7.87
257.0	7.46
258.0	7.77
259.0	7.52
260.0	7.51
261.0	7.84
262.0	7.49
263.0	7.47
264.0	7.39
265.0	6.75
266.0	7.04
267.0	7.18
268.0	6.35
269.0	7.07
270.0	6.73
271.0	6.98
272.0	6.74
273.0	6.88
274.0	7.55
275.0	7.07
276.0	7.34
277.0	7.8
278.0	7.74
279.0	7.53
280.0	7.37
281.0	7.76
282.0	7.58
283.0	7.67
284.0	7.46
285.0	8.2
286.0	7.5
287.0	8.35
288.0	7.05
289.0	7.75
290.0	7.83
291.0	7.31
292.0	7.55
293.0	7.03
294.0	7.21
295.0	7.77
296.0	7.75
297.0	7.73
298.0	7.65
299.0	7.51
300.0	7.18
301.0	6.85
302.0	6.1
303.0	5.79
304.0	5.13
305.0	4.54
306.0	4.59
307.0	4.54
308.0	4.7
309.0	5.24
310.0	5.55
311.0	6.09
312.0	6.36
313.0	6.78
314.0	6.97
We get 7.54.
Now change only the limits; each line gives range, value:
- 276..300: 7.6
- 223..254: 7.78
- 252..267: 7.55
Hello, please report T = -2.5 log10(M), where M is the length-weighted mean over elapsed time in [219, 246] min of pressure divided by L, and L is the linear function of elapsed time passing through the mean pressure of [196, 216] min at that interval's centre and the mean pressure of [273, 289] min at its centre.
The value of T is 0.01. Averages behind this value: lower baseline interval 7.81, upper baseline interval 7.58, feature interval 7.68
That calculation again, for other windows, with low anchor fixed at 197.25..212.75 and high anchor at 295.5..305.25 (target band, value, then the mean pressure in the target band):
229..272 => -0.05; 7.6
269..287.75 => -0.08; 7.44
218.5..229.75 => 0.00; 7.57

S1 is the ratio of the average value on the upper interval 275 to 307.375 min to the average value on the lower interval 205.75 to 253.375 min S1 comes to 0.92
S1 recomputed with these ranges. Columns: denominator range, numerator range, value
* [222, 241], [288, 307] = 0.88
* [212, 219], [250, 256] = 1.06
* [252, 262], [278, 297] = 0.98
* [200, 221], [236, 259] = 1.02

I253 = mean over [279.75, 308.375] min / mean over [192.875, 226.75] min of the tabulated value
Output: 0.91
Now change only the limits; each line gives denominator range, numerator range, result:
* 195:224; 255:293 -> 0.97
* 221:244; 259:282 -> 0.95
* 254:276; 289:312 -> 0.89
